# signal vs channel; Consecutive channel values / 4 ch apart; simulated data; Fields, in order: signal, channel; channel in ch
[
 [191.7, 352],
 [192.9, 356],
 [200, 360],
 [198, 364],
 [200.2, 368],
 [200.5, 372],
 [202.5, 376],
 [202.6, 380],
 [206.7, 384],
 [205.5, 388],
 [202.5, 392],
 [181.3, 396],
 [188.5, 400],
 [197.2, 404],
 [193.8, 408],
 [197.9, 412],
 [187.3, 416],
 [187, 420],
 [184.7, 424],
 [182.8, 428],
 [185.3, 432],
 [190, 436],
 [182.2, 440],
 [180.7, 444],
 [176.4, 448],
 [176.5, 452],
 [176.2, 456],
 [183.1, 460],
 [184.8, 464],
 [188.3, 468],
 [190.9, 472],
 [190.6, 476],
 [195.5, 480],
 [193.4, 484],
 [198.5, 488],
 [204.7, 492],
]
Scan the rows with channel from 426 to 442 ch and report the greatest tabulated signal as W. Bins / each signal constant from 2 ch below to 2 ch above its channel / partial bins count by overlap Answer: 190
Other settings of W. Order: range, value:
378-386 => 206.7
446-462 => 183.1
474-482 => 195.5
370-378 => 202.5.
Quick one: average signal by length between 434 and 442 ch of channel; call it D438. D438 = 186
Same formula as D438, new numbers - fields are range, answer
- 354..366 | 197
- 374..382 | 203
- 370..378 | 202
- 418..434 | 185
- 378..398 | 200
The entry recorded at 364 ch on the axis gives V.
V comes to 198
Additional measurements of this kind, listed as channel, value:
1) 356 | 192.9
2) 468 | 188.3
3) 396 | 181.3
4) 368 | 200.2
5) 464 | 184.8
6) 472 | 190.9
